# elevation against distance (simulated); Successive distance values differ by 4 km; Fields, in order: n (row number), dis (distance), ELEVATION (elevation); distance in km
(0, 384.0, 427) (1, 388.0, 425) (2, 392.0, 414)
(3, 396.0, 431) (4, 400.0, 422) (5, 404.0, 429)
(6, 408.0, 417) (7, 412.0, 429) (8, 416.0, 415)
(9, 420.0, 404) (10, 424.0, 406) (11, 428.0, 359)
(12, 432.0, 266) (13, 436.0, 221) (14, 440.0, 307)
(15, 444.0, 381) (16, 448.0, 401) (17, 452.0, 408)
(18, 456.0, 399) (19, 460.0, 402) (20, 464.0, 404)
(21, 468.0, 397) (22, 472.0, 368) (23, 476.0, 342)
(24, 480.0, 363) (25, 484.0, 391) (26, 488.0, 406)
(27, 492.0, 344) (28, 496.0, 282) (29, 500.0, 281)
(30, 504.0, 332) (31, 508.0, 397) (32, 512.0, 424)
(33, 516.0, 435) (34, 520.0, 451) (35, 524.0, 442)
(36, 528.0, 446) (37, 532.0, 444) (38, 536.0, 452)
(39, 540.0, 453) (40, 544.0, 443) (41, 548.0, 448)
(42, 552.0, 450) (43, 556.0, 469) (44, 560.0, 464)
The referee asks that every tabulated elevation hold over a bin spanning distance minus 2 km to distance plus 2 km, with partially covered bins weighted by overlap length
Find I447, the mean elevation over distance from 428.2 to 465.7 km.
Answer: 354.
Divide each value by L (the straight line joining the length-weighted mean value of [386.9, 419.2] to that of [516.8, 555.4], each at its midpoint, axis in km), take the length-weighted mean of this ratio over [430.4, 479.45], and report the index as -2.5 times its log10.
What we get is 0.20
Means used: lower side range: 422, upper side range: 448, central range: 359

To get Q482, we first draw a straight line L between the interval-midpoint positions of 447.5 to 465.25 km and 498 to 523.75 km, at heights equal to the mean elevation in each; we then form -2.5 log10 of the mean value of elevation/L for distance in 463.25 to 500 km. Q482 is 0.11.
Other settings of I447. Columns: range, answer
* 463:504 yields 355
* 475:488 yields 373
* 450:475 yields 394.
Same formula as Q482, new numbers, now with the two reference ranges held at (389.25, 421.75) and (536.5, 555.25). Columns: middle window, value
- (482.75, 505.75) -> 0.28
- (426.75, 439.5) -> 0.45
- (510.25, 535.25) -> 0.01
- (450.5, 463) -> 0.07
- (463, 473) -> 0.11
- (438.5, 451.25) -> 0.16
